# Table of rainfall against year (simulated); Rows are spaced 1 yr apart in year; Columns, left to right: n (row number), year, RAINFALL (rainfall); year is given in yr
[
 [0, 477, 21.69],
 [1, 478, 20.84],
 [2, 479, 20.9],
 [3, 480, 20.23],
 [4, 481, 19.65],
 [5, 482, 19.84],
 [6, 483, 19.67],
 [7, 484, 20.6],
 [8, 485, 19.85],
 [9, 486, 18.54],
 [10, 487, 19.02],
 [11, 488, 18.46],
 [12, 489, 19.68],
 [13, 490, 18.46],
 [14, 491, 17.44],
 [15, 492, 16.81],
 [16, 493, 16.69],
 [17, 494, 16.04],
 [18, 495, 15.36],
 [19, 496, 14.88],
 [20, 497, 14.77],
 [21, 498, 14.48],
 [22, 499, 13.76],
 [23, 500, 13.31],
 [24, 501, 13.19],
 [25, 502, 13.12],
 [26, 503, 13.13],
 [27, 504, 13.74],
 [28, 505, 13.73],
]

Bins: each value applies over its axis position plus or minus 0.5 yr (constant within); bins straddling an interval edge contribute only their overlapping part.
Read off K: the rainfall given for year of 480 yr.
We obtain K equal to 20.23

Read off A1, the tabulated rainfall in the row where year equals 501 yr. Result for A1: 13.19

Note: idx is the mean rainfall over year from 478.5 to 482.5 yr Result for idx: 20.2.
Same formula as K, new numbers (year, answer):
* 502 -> 13.12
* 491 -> 17.44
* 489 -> 19.68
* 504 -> 13.74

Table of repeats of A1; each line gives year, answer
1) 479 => 20.9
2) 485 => 19.85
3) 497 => 14.77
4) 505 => 13.73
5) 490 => 18.46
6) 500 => 13.31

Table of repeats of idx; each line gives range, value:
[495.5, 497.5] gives 14.8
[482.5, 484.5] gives 20.1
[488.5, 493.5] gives 17.8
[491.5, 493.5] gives 16.8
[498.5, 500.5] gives 13.5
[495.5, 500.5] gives 14.2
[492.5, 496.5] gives 15.7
